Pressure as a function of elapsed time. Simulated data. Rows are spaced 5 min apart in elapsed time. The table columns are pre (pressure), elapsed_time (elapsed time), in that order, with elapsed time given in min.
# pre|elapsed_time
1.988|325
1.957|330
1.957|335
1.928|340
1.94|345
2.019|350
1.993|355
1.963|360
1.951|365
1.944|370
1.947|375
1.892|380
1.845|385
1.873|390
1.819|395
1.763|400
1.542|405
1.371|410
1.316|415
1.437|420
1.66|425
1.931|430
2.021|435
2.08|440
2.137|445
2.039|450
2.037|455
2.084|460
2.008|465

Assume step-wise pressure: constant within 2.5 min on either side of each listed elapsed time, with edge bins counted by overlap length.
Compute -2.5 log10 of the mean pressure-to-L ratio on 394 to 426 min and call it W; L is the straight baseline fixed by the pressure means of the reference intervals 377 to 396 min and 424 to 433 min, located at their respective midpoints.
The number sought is 0.20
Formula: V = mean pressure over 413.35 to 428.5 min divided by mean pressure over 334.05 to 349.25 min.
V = 0.77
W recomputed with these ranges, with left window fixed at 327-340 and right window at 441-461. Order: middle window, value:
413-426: 0.37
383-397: 0.09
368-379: 0.03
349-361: -0.01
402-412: 0.35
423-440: 0.08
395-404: 0.16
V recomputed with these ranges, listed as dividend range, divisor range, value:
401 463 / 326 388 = 0.93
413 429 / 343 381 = 0.78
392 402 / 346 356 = 0.90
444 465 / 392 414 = 1.28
